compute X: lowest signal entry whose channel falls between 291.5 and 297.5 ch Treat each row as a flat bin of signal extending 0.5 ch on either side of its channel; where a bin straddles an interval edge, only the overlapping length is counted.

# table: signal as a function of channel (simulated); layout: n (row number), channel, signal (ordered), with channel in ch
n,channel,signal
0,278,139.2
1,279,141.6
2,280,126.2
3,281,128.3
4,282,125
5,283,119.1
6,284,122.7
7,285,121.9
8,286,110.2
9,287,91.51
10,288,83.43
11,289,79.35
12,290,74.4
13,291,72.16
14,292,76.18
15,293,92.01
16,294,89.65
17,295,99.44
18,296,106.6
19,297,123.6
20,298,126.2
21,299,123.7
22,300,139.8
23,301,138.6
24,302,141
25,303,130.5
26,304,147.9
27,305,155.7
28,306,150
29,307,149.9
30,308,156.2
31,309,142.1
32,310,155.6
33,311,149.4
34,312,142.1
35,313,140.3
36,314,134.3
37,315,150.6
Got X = 76.18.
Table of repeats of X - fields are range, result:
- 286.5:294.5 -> 72.16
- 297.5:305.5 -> 123.7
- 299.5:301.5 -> 138.6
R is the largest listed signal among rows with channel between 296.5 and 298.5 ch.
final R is 126.2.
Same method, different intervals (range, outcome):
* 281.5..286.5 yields 125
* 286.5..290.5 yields 91.51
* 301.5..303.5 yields 141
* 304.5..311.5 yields 156.2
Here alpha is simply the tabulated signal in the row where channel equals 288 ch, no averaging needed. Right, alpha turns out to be 83.43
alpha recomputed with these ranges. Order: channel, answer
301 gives 138.6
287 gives 91.51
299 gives 123.7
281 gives 128.3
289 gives 79.35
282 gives 125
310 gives 155.6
